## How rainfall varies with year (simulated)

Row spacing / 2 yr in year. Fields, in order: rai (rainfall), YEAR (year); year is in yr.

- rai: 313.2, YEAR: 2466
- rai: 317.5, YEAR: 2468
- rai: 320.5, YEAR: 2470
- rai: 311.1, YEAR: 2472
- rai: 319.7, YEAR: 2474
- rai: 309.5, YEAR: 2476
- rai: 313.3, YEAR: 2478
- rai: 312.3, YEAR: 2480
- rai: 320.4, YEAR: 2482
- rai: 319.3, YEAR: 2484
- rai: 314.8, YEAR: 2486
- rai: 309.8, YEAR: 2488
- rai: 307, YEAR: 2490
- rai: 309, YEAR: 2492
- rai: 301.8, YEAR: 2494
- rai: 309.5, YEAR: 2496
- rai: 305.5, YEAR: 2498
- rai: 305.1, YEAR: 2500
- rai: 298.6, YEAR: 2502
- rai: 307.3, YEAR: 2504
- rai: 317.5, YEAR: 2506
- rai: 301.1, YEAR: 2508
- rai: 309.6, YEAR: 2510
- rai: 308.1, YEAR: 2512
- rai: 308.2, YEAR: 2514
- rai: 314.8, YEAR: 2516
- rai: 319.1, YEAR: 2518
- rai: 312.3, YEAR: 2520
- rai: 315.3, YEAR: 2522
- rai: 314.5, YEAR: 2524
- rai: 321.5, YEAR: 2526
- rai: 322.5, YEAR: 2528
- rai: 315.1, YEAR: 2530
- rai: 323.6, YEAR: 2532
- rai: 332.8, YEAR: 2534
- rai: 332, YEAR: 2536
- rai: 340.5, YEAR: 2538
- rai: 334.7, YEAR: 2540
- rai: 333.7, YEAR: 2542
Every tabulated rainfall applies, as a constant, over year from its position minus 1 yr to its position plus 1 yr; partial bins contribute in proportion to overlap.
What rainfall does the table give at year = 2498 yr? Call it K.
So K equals 305.5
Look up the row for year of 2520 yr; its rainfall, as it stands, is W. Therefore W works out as 312.3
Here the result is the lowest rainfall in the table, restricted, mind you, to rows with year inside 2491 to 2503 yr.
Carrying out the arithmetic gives 298.6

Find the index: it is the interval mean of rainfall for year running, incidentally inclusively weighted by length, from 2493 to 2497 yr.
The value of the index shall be 306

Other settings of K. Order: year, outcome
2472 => 311.1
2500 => 305.1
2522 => 315.3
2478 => 313.3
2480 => 312.3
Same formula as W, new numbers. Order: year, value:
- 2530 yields 315.1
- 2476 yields 309.5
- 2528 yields 322.5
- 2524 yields 314.5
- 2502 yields 298.6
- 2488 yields 309.8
